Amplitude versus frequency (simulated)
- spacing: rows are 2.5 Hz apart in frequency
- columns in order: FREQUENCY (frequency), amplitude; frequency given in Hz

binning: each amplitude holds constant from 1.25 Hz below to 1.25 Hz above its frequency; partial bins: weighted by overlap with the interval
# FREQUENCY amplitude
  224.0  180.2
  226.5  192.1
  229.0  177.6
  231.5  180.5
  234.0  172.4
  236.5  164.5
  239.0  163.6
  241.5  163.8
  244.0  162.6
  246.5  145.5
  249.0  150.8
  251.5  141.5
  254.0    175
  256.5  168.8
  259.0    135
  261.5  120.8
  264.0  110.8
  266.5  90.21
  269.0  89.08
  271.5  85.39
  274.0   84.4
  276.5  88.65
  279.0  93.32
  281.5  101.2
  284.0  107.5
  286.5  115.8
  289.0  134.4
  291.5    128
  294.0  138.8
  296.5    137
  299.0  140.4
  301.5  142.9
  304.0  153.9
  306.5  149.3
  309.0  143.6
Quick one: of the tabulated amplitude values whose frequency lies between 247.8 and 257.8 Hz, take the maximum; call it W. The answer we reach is 175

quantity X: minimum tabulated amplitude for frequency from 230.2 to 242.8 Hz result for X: 163.6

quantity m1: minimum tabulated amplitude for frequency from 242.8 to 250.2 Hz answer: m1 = 145.5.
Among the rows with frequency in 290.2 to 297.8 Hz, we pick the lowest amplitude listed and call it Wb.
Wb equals 128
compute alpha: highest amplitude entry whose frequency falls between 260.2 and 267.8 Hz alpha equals 120.8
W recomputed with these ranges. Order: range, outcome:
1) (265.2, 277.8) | 90.21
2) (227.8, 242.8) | 180.5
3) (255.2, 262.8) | 168.8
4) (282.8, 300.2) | 140.4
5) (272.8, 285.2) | 107.5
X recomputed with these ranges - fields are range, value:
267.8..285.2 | 84.4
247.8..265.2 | 110.8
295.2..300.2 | 137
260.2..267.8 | 90.21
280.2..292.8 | 101.2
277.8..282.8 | 93.32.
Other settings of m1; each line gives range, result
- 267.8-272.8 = 85.39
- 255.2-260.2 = 135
